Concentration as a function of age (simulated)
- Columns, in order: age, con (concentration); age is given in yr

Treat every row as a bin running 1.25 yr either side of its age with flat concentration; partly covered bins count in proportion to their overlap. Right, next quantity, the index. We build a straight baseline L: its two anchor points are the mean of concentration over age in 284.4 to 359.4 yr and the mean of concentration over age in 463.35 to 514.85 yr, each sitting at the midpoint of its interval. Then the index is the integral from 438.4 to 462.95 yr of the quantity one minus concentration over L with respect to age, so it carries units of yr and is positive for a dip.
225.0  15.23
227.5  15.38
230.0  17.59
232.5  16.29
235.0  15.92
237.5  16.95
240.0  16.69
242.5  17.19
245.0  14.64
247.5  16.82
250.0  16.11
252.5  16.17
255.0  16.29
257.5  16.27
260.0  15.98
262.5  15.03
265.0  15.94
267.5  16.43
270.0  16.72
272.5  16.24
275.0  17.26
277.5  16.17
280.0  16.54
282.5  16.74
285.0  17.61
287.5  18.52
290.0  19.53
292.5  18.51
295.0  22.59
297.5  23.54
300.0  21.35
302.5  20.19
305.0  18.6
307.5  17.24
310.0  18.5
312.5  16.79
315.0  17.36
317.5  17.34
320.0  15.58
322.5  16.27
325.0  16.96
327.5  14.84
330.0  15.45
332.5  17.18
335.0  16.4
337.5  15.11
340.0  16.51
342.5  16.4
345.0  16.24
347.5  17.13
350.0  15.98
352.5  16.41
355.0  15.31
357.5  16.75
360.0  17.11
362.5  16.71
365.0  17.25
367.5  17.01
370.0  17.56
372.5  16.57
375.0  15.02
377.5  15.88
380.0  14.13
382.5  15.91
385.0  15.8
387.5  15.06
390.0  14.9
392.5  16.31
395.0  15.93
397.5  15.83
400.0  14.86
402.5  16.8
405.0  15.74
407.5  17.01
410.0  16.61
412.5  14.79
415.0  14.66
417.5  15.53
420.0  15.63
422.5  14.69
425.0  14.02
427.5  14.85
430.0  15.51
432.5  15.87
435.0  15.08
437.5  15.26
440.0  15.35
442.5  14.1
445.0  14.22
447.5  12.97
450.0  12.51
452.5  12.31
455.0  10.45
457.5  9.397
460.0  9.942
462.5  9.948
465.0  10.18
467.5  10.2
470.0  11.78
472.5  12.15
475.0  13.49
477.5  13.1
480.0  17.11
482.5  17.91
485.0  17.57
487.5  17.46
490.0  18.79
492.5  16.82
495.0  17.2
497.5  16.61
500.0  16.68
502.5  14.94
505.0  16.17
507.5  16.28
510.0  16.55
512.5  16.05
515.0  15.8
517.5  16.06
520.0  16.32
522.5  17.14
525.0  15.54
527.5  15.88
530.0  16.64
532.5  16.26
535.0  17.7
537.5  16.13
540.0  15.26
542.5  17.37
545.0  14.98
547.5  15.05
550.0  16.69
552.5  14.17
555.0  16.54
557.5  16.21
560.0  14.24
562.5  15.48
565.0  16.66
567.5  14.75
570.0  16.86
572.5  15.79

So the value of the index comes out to 5.59 yr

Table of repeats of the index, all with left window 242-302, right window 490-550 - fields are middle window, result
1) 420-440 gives 1.94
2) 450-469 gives 6.96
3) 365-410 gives 2.56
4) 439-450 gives 1.79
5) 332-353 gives 0.97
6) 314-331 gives 0.96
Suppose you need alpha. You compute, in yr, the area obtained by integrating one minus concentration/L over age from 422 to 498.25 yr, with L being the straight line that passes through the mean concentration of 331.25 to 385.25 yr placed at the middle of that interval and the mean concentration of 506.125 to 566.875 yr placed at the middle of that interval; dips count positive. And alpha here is 9.8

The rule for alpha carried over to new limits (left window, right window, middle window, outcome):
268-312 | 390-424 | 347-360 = 0.5 yr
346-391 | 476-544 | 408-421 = 0.6 yr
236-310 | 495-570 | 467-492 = 1.8 yr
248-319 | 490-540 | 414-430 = 1.9 yr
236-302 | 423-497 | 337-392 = -1.5 yr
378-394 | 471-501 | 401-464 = 6.5 yr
